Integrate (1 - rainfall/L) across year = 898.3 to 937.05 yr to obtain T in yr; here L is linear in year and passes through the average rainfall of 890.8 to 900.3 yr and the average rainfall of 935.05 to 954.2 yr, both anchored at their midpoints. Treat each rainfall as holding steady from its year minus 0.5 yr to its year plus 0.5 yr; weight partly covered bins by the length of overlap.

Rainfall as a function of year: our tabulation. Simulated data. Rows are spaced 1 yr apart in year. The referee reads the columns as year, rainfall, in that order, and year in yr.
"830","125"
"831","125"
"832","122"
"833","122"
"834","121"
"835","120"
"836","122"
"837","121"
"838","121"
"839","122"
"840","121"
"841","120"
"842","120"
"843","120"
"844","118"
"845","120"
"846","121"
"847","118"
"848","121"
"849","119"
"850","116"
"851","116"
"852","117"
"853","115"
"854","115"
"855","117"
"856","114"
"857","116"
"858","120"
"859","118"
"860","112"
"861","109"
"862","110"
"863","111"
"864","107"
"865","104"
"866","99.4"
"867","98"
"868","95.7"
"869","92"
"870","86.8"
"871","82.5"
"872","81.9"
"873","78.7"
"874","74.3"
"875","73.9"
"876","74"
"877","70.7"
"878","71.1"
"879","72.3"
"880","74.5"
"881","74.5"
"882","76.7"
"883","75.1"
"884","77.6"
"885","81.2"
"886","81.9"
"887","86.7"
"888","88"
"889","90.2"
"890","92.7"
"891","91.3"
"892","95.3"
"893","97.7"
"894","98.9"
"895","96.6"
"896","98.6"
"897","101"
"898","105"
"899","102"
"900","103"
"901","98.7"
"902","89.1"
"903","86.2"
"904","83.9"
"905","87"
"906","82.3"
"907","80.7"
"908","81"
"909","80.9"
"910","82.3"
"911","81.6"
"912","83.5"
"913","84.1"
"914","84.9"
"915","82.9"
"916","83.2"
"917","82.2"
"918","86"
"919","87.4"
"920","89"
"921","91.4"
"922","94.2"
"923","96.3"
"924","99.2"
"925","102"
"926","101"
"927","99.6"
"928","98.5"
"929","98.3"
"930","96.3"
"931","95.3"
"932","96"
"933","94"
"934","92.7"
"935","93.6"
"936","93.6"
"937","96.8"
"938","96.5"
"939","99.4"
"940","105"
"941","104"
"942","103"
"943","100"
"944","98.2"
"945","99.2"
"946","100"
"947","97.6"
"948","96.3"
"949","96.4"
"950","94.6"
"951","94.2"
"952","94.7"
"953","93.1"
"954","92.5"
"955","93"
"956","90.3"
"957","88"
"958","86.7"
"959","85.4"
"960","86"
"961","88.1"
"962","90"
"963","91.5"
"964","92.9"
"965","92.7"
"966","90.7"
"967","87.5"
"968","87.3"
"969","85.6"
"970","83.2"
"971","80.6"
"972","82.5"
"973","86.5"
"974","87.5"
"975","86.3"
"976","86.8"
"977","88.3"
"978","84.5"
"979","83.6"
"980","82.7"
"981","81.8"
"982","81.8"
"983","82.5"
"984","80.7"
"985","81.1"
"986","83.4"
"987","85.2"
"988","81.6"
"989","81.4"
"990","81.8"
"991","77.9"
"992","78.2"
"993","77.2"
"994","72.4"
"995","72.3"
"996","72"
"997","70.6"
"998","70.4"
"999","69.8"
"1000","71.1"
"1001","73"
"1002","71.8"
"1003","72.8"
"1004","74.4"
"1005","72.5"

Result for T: 3.0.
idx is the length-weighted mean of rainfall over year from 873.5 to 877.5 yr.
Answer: 73.2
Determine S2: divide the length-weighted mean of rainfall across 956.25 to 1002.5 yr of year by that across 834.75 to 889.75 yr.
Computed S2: 0.8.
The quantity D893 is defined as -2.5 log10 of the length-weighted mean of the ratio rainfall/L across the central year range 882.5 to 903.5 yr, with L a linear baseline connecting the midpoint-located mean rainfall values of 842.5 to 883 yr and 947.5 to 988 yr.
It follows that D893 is 0.051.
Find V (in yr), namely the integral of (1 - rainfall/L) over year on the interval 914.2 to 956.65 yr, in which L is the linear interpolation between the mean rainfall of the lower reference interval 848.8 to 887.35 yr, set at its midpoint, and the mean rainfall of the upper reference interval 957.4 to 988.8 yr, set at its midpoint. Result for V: -2.9 yr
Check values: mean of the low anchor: 95.1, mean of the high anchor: 85.6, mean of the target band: 95.1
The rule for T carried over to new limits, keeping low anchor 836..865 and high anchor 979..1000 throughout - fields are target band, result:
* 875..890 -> 4.08 yr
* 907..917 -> 1.72 yr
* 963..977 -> -0.59 yr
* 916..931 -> 0.38 yr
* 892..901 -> 0.35 yr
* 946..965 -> -0.94 yr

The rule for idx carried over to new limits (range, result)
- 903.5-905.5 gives 85.5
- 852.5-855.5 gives 116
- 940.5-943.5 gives 102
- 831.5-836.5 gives 121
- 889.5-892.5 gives 93.1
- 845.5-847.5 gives 120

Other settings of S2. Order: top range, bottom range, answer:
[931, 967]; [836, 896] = 0.94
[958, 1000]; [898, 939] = 0.91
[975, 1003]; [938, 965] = 0.83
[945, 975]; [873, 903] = 1.04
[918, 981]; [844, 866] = 0.81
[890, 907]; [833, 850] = 0.78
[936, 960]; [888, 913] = 1.05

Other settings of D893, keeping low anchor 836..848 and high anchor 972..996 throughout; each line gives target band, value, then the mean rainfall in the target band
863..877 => 0.26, 88.5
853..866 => 0.03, 112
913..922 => 0.16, 86.2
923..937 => -0.01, 96.9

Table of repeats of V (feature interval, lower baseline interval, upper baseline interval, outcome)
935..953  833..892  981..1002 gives -2.5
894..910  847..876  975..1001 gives 0.7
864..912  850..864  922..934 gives 9.0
